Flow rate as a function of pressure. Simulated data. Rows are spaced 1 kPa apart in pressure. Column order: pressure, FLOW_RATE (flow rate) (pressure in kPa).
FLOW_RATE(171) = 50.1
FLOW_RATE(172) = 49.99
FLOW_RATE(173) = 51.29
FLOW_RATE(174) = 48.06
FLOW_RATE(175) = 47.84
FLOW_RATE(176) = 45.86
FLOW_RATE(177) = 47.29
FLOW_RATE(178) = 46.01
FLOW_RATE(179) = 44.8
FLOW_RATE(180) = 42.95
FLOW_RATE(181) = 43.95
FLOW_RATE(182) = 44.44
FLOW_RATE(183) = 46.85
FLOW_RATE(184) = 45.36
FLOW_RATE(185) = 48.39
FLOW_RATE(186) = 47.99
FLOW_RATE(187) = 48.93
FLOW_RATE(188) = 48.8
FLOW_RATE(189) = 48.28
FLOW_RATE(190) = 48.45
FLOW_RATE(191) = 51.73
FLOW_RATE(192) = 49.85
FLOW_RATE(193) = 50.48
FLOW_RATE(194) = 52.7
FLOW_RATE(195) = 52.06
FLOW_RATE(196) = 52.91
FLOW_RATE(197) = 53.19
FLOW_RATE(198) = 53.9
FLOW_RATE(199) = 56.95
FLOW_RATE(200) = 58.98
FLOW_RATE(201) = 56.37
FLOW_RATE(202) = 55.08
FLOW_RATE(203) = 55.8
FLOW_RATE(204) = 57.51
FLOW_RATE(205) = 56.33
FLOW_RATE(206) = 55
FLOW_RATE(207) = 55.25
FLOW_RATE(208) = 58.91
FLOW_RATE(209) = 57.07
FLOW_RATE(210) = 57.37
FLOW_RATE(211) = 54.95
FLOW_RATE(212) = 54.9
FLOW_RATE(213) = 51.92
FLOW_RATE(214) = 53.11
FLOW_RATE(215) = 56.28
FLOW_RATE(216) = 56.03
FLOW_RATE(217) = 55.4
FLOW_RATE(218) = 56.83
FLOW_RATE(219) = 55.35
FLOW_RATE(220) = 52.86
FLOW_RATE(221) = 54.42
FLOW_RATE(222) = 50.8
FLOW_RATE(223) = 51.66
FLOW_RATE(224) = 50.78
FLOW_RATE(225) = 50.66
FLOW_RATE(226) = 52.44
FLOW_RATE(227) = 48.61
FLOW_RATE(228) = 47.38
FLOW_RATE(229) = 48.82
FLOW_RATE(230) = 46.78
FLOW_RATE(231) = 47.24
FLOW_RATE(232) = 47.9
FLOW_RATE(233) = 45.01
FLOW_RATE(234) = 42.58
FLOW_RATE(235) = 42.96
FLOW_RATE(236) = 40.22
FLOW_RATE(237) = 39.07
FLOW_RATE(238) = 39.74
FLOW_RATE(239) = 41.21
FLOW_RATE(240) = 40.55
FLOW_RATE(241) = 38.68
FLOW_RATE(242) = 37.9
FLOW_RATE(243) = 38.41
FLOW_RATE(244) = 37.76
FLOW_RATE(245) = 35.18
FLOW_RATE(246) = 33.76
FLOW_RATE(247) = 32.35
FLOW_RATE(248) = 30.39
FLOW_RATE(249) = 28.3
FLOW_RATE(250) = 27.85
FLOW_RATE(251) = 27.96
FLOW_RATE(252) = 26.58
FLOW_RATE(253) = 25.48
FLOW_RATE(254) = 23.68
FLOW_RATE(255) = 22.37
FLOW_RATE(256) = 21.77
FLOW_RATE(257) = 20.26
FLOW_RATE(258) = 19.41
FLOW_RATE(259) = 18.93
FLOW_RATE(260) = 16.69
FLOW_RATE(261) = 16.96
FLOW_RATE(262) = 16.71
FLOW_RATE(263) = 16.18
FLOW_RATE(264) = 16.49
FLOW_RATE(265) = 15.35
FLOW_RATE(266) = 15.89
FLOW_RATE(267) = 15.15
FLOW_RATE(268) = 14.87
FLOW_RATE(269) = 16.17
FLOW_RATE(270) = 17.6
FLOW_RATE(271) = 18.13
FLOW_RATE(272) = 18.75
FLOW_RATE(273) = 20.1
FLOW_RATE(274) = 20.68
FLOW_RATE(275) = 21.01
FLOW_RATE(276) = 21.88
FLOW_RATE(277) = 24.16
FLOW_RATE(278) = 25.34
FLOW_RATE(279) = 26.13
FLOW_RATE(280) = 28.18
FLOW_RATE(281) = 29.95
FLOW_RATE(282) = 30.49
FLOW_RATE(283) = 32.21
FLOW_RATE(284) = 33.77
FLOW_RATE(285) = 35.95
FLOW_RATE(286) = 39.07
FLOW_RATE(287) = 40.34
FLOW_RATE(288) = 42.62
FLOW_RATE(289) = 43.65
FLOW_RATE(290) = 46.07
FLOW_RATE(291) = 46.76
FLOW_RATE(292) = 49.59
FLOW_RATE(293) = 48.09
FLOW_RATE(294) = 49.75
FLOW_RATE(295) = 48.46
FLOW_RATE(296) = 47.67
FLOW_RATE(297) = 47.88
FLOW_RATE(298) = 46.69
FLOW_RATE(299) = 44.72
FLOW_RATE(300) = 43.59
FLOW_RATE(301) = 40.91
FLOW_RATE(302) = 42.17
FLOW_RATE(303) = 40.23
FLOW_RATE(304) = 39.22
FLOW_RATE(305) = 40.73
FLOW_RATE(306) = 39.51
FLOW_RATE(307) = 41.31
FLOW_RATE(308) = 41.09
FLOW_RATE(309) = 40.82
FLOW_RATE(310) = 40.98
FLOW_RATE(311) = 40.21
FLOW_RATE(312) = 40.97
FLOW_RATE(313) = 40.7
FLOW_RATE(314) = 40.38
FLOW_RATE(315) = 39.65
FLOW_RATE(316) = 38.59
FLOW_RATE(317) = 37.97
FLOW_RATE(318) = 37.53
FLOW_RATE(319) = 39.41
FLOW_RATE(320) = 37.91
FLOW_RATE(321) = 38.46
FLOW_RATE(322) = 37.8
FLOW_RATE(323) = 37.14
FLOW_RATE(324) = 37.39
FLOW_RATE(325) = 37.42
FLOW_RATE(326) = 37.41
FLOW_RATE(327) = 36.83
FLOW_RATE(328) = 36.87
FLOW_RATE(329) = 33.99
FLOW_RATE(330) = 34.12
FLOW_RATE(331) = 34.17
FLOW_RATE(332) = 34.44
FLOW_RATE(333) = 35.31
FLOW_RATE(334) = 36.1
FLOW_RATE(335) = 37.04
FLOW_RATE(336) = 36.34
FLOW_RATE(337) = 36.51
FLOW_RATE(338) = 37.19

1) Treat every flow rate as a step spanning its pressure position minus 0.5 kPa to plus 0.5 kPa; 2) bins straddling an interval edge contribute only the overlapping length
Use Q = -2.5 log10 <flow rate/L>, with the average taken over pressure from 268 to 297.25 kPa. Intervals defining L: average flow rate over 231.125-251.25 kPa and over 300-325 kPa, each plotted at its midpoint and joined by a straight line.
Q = 0.178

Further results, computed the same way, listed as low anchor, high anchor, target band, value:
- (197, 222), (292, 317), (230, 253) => 0.35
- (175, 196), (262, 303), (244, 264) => 0.45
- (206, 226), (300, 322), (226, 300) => 0.39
